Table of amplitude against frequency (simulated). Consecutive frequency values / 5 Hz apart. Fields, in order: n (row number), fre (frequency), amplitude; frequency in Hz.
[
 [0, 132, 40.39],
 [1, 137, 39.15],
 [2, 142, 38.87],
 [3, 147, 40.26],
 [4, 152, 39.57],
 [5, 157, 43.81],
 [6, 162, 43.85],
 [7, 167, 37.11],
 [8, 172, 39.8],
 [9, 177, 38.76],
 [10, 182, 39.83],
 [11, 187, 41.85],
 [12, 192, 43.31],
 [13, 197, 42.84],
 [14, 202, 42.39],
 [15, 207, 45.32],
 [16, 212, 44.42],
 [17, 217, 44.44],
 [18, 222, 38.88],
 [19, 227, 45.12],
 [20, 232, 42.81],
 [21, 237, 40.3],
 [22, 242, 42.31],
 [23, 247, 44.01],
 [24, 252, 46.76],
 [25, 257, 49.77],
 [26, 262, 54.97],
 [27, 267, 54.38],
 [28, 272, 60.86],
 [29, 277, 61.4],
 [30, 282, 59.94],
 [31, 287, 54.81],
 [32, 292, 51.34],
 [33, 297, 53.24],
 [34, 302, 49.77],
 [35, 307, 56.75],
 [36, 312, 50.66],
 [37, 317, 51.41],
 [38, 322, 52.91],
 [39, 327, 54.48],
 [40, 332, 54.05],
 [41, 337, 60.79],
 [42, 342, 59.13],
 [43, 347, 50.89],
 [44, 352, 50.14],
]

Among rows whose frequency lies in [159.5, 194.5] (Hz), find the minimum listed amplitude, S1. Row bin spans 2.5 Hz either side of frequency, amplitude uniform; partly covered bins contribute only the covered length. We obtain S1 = 37.11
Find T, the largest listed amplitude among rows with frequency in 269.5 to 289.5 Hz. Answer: 61.4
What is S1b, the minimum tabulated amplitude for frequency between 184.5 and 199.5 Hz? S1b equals 41.85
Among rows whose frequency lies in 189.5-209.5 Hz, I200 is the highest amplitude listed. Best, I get 45.32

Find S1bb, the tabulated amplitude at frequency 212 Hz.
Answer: 44.42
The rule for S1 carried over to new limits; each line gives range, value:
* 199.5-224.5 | 38.88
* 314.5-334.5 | 51.41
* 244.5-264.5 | 44.01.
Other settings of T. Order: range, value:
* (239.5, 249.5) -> 44.01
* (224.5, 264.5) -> 54.97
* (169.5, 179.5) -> 39.8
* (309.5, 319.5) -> 51.41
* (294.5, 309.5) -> 56.75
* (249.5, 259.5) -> 49.77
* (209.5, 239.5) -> 45.12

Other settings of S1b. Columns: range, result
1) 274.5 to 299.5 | 51.34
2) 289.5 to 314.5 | 49.77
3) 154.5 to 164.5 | 43.81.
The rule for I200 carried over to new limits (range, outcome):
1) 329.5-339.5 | 60.79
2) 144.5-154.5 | 40.26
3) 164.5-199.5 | 43.31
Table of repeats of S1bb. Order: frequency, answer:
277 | 61.4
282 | 59.94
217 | 44.44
